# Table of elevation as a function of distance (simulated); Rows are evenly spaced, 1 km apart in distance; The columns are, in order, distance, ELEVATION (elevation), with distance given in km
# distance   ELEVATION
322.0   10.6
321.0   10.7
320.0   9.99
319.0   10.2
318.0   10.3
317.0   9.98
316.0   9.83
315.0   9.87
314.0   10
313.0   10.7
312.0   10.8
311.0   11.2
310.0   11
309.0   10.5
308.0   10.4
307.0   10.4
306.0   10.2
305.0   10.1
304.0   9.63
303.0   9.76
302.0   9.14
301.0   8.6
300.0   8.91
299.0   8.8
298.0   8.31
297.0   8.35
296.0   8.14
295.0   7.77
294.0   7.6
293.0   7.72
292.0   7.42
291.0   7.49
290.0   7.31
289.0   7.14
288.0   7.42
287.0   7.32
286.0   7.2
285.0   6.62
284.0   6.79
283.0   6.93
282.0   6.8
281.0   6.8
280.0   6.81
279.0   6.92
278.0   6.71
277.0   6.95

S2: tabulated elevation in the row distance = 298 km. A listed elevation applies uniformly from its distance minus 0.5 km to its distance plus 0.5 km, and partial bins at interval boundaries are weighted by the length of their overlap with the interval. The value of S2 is 8.31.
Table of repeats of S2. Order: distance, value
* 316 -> 9.83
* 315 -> 9.87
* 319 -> 10.2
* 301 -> 8.6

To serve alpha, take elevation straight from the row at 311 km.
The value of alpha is 11.2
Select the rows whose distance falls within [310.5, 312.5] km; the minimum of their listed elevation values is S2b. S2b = 10.8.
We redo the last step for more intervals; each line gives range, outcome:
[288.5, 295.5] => 7.14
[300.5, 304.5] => 8.6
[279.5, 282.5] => 6.8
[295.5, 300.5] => 8.14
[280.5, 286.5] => 6.62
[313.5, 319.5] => 9.83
